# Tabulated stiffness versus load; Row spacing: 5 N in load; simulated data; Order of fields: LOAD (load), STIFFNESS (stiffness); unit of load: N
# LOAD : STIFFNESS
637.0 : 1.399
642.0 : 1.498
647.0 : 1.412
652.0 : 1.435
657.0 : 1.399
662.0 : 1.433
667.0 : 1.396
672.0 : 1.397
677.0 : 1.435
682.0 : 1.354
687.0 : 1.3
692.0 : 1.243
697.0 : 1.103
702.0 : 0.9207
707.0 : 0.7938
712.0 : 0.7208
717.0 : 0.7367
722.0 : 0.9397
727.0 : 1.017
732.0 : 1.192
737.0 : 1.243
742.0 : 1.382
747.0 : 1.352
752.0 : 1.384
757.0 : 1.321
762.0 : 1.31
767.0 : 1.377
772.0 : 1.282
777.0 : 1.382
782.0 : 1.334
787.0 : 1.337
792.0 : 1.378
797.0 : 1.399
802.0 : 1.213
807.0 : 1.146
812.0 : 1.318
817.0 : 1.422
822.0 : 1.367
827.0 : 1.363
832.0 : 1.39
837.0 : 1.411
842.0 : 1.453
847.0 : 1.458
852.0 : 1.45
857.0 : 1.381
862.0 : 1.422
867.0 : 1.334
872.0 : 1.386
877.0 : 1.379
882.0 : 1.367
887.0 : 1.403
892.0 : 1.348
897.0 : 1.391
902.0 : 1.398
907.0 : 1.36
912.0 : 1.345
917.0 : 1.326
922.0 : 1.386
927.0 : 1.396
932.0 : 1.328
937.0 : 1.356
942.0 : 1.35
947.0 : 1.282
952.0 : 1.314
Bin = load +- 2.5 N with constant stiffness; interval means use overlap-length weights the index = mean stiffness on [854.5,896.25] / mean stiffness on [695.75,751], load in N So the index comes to 1.32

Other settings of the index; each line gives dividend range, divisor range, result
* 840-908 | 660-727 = 1.24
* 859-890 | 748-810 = 1.04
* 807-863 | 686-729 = 1.44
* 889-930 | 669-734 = 1.26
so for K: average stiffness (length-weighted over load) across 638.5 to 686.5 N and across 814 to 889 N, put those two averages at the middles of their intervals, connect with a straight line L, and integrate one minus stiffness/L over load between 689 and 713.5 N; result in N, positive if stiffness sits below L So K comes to 7.6 N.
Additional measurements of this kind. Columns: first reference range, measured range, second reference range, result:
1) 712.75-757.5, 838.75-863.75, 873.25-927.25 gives -2.4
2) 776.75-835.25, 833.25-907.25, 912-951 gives -3.1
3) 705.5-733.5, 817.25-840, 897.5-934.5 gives -4.6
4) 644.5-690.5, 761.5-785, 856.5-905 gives 0.8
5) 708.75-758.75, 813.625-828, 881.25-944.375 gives -1.6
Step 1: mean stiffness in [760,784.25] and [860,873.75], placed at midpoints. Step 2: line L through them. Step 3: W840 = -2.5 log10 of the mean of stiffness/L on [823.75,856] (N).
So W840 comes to -0.04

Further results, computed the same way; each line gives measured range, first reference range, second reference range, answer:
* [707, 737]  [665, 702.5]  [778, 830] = 0.355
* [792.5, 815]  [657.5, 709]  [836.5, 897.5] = 0.053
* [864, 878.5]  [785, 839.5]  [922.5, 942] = -0.013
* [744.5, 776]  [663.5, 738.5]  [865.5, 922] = -0.122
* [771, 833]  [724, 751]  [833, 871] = 0.003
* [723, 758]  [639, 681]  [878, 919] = 0.123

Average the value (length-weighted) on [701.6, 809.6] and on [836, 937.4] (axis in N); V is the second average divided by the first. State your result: 1.2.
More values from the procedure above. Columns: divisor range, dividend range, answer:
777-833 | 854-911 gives 1.03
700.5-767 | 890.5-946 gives 1.22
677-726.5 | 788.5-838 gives 1.29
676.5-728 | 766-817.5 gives 1.27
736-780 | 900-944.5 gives 1.01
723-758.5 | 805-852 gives 1.10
